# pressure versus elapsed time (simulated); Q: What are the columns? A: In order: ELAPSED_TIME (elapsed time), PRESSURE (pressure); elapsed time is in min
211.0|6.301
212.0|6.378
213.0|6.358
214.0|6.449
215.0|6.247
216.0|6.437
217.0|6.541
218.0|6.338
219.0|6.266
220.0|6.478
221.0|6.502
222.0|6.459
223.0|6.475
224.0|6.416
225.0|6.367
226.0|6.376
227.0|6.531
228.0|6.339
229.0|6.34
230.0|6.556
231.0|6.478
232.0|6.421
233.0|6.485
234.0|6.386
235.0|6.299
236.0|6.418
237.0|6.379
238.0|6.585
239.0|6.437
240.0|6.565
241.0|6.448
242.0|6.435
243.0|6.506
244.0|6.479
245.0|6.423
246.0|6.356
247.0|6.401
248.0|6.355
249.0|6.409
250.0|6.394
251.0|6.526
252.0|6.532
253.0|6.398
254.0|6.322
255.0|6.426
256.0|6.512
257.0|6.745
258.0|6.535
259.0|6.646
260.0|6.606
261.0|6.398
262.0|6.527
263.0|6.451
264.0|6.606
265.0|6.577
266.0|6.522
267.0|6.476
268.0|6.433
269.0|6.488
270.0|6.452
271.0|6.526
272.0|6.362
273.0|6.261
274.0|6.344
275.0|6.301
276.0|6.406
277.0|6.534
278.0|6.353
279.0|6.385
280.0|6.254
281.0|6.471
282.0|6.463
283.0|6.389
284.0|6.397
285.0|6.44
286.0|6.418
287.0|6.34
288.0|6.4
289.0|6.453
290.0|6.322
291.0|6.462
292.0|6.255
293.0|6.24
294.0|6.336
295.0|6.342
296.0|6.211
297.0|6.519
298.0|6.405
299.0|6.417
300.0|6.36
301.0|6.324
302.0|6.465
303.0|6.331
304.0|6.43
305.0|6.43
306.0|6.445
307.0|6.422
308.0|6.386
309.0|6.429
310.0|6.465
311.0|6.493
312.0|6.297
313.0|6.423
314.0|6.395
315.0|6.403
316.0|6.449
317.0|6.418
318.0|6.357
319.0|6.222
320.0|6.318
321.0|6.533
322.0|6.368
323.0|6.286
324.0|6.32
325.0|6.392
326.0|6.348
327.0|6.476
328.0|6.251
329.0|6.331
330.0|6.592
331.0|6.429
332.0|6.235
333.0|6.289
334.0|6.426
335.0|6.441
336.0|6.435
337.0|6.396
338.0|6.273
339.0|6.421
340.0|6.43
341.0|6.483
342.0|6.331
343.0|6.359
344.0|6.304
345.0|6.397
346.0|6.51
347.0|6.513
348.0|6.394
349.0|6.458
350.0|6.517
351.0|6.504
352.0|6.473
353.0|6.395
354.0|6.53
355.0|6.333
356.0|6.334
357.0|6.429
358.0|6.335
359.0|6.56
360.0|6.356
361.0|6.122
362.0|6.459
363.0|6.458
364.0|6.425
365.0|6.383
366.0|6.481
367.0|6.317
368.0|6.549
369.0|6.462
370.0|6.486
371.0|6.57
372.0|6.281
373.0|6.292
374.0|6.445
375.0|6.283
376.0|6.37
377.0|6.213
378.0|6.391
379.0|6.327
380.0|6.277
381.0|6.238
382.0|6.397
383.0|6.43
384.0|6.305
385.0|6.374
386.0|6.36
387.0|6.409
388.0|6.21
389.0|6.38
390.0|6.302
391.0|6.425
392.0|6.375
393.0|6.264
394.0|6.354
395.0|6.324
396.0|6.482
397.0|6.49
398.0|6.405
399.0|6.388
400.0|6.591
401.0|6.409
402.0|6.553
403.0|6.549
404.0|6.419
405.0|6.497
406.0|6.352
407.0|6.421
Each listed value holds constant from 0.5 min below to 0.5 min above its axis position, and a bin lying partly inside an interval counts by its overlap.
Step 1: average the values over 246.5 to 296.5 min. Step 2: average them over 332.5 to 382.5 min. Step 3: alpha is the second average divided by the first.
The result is 1.0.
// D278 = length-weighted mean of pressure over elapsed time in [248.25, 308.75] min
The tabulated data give 6.43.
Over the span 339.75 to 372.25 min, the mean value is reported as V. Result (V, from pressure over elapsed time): 6.42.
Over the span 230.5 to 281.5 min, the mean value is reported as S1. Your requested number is 6.45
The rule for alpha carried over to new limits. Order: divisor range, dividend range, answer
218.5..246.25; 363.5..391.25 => 0.99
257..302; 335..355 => 1.00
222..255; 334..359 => 1.00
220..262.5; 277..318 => 0.99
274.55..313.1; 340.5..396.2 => 1.00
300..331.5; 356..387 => 1.00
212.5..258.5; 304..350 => 0.99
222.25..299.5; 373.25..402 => 0.99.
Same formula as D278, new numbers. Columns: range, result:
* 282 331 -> 6.39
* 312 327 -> 6.37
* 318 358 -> 6.4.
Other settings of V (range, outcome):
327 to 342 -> 6.39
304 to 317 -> 6.42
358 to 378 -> 6.39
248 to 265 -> 6.5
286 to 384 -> 6.39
